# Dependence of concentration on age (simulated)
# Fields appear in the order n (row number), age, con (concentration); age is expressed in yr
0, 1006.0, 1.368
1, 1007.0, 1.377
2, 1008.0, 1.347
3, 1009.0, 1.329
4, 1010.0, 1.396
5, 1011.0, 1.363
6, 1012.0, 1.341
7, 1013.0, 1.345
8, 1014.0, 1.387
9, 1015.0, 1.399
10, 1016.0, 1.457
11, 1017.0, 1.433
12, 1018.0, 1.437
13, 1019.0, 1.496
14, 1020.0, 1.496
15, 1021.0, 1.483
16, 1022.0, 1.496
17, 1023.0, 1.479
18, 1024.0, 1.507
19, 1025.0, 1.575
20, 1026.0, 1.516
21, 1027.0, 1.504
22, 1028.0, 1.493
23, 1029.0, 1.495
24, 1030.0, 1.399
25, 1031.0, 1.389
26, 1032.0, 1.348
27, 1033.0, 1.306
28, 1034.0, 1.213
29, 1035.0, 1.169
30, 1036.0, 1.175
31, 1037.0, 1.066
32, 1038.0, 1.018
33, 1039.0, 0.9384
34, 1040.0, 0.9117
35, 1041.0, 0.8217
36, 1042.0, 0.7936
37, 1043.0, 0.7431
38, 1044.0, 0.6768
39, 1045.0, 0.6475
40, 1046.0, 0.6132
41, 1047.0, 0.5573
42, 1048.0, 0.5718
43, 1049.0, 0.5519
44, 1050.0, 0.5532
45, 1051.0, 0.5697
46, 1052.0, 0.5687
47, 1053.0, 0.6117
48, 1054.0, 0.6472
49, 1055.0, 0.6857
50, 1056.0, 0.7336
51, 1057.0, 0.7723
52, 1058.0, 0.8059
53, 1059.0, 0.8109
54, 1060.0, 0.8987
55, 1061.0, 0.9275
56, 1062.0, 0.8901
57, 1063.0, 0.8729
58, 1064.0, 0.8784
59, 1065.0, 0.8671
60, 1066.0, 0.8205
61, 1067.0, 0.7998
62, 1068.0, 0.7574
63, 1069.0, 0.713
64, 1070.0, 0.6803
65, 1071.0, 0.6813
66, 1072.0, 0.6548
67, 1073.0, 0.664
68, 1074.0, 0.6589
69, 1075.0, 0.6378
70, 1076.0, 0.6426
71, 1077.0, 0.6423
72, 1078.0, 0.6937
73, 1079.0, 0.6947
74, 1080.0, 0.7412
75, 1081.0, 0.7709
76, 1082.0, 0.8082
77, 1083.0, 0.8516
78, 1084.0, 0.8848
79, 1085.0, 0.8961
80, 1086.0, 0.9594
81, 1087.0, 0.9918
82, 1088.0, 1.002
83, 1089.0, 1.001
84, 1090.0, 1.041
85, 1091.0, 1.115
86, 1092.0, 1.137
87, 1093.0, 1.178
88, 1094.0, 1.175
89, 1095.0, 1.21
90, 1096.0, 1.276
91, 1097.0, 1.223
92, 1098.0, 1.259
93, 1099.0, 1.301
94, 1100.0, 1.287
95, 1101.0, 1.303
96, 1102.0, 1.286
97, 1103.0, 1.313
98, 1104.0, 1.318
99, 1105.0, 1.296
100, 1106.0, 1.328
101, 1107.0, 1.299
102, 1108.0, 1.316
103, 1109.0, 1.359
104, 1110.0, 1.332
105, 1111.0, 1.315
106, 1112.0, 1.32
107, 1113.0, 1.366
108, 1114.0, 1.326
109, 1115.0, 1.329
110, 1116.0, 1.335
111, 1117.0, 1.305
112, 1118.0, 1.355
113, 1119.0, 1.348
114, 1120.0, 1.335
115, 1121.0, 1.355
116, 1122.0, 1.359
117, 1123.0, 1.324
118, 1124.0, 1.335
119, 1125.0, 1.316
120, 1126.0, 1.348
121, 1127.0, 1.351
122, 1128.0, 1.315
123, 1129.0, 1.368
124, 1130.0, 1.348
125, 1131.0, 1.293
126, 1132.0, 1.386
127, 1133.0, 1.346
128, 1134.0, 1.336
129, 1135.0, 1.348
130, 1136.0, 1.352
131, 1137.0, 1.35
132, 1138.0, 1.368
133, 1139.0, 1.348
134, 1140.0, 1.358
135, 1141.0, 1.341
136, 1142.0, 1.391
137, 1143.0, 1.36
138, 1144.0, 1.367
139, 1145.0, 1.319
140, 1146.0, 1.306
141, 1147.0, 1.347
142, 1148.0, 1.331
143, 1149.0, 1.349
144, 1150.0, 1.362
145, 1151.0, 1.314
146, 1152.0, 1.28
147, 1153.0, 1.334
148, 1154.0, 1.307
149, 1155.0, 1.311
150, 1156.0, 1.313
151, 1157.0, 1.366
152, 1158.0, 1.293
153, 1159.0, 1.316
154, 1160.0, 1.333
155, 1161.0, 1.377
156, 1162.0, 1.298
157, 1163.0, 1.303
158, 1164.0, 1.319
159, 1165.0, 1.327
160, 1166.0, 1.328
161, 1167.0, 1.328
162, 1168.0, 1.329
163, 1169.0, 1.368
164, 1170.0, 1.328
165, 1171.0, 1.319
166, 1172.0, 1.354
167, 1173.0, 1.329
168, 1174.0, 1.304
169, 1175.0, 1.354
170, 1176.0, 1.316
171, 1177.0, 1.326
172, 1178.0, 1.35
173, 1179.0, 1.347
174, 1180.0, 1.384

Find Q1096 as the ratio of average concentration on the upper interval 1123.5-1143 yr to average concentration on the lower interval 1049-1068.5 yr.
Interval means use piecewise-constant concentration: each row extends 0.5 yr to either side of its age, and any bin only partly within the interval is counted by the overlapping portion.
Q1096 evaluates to 1.8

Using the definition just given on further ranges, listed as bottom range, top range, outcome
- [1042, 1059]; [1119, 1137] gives 2.05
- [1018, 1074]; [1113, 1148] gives 1.38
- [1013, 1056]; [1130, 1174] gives 1.22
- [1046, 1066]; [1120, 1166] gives 1.85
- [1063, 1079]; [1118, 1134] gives 1.85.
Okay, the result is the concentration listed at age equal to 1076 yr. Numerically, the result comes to 0.6426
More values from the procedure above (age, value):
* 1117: 1.305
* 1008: 1.347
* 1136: 1.352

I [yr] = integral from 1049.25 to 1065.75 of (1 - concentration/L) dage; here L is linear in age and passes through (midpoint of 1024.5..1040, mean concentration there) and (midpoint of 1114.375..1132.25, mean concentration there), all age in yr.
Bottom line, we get 7.0 yr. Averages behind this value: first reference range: 1.29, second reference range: 1.34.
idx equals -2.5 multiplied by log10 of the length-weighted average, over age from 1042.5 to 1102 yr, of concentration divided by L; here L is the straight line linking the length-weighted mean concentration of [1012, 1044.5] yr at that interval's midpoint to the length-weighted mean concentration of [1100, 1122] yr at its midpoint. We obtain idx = 0.474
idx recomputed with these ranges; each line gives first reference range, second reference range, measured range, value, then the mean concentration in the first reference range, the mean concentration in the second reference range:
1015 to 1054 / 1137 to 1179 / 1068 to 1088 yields 0.49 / 1.11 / 1.33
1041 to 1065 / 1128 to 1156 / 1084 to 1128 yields -0.15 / 0.718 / 1.34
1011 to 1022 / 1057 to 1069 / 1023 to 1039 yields -0.07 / 1.43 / 0.839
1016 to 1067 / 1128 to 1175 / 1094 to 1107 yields -0.08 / 1.03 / 1.34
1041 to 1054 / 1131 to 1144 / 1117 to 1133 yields -0.07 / 0.63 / 1.35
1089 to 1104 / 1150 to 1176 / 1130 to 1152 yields -0.05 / 1.22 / 1.33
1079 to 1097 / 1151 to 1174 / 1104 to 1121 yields -0.20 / 1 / 1.32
